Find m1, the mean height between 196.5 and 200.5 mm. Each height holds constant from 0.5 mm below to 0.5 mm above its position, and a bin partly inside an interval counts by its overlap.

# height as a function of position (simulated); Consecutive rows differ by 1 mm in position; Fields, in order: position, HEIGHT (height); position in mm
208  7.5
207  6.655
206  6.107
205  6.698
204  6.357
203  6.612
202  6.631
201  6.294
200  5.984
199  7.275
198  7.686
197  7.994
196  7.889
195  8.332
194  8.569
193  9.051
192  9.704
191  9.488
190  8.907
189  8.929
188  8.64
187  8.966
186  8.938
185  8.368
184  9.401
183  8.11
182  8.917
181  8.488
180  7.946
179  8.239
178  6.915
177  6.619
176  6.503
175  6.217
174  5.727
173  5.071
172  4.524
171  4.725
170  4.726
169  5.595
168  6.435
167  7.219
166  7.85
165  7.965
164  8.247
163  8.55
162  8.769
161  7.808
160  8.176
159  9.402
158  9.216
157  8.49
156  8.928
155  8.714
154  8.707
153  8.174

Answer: 7.23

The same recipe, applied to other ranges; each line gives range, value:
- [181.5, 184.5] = 8.81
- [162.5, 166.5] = 8.15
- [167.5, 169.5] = 6.01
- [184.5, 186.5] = 8.65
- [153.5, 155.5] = 8.71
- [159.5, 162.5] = 8.25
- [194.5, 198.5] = 7.98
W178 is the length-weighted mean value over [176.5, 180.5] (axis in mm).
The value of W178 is 7.43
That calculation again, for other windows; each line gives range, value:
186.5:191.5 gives 8.99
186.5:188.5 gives 8.8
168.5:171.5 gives 5.02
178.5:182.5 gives 8.4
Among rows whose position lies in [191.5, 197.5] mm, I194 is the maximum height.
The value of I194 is 9.704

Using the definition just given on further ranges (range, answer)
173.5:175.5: 6.217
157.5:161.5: 9.402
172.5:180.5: 8.239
